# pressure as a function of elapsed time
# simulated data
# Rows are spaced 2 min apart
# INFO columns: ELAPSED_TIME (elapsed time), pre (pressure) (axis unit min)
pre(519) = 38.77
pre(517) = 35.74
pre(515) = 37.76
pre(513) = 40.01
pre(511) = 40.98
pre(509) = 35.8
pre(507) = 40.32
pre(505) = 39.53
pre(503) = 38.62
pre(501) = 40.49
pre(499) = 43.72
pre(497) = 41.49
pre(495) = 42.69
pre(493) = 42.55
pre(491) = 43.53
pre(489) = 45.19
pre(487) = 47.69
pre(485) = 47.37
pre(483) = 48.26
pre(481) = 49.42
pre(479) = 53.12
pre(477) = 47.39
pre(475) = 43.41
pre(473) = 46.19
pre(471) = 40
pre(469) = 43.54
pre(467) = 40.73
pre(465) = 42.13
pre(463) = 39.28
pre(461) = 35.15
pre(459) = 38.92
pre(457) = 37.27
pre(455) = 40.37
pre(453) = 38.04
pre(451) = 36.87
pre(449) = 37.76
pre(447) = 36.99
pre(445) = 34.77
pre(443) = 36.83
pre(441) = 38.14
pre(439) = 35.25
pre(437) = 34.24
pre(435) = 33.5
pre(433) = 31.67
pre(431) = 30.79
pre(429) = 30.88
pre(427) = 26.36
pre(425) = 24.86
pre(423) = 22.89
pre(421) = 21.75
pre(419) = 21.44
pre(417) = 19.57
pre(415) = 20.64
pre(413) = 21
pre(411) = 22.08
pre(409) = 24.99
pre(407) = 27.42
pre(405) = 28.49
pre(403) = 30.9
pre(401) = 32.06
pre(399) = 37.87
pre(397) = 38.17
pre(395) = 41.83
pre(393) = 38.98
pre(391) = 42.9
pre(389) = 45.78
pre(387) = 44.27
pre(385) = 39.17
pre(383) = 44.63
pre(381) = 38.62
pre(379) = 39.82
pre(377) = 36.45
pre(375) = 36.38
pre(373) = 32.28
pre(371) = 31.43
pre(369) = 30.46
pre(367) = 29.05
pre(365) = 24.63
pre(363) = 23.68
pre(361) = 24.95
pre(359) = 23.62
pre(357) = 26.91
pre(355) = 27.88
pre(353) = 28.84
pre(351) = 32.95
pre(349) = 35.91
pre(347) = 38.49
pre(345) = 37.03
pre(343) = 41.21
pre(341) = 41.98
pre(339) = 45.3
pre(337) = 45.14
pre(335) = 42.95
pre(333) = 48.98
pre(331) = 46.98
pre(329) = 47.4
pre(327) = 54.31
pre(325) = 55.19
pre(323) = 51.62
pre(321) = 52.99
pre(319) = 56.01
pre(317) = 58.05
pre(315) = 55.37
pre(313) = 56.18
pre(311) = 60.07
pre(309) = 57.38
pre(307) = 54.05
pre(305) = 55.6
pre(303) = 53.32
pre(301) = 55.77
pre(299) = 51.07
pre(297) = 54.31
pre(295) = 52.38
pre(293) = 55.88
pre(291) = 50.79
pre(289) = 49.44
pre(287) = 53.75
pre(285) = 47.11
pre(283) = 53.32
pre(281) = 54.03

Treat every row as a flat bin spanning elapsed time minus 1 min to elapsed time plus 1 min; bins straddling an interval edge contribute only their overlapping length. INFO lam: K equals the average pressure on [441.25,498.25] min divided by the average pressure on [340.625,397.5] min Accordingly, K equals 1.20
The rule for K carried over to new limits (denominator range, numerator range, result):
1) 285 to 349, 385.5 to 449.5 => 0.63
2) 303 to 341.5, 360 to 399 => 0.69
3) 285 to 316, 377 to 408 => 0.70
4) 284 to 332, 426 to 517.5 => 0.74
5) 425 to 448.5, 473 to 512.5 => 1.31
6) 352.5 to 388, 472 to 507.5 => 1.37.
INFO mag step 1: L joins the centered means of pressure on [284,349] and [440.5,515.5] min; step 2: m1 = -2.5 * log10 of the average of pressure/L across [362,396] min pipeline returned 0.27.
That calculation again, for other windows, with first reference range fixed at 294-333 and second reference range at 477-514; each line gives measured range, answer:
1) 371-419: 0.41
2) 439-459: 0.23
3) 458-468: 0.16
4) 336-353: 0.31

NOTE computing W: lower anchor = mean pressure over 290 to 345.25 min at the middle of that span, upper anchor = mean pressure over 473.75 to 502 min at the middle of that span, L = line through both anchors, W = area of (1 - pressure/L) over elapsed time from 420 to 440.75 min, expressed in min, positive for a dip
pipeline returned 7.8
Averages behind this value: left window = 51.5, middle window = 29.5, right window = 45.5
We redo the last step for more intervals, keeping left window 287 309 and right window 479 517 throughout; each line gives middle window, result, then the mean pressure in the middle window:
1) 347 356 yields 3.3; 32.2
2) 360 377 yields 6.9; 29.5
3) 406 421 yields 7.9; 22.4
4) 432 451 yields 4.2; 35.5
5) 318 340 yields 0.9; 49.7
